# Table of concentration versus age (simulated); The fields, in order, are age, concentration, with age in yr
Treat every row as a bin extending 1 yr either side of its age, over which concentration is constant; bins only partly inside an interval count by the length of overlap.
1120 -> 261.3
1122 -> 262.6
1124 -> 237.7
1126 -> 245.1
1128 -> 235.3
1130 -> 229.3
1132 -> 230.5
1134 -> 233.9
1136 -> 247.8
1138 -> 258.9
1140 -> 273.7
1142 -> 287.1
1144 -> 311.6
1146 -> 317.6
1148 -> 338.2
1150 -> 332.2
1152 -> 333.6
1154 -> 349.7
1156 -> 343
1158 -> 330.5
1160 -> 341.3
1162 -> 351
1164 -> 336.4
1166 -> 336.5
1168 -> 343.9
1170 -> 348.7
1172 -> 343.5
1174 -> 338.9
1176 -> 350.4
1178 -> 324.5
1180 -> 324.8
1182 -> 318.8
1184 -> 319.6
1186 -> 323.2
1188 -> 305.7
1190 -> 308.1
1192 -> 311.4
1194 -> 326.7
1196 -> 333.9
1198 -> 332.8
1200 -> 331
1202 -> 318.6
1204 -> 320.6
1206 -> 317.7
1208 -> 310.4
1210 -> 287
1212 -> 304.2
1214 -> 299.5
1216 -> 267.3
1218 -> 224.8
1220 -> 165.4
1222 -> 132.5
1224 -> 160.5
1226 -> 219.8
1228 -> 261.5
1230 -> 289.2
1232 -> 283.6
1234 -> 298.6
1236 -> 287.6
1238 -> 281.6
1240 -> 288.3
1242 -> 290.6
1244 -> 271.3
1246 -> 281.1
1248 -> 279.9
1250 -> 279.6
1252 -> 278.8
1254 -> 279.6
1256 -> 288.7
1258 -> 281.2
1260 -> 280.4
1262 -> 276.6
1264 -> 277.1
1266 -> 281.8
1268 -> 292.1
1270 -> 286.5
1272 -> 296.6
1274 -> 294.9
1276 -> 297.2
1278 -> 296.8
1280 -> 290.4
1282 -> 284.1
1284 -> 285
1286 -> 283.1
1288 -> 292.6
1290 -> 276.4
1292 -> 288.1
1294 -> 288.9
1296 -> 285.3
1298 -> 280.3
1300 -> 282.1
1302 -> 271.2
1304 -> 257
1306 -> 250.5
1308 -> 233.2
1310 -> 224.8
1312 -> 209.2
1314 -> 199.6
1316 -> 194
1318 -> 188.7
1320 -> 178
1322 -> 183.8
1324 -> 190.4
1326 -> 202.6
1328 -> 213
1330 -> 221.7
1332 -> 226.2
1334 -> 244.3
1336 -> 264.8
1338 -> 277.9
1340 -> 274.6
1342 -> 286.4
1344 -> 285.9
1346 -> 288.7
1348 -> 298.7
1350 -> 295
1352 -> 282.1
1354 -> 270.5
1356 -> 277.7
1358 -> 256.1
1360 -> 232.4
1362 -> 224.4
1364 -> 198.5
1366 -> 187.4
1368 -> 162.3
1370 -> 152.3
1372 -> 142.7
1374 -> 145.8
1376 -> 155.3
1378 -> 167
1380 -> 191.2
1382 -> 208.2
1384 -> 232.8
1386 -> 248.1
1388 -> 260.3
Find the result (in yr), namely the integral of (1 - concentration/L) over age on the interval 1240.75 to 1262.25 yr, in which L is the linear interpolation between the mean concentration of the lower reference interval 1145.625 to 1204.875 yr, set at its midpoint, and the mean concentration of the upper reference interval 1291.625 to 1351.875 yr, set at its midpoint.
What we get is 0.5 yr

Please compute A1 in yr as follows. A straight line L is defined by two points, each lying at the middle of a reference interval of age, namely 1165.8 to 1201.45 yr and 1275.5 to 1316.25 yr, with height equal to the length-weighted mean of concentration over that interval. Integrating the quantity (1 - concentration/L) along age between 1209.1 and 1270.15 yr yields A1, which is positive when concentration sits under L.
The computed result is 6.2 yr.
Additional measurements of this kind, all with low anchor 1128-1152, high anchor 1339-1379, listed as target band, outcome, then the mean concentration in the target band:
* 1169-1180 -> -2.8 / 340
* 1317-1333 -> 2.4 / 201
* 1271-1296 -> -4.4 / 289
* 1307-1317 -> 1.2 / 212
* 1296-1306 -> -1.2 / 272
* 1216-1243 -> 1.3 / 246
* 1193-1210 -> -3.7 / 322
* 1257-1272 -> -2.0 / 283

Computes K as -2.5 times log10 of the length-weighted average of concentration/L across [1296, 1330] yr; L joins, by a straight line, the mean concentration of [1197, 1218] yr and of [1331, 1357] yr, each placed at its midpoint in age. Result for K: 0.25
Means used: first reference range 305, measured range 224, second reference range 275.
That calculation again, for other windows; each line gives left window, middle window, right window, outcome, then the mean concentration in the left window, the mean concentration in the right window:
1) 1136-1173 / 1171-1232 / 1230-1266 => 0.04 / 324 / 283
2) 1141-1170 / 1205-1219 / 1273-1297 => 0.10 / 333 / 289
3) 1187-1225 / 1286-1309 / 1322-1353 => -0.04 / 282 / 254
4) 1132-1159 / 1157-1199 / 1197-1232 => -0.16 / 302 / 268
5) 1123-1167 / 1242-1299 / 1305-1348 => -0.14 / 295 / 232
